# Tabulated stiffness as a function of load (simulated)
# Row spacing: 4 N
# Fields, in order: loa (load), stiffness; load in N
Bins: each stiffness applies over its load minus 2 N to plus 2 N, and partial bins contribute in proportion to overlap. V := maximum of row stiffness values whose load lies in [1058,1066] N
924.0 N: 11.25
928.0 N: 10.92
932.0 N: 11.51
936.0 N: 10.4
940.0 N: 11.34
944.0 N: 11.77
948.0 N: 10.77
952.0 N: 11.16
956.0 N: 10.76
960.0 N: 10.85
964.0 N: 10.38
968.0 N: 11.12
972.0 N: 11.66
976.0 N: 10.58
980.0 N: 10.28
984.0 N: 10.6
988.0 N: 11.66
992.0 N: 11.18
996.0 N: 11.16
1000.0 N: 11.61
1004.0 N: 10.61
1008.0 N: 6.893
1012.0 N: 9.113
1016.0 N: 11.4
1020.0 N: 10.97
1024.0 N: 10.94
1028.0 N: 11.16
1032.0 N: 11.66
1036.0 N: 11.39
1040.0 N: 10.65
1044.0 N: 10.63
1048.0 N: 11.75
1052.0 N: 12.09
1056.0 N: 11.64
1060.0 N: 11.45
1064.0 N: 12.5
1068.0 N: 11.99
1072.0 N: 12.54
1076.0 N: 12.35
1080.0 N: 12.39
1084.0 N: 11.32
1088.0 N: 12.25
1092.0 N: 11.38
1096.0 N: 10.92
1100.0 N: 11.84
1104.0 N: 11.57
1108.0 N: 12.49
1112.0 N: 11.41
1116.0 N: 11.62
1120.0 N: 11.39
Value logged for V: 12.5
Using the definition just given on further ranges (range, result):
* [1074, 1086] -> 12.39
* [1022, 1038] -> 11.66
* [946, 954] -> 11.16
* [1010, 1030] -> 11.4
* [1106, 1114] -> 12.49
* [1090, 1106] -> 11.84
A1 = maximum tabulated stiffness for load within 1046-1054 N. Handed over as 12.09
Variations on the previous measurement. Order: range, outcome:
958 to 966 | 10.85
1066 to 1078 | 12.54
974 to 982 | 10.58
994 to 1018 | 11.61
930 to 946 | 11.77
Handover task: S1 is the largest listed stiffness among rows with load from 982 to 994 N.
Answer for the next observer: 11.66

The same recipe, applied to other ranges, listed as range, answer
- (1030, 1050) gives 11.75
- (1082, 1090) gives 12.25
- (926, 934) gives 11.51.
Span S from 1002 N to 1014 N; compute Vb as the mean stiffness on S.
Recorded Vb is 8.87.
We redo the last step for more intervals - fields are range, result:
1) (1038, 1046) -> 10.6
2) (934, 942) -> 10.9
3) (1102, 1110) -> 12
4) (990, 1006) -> 11.1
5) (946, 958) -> 10.9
